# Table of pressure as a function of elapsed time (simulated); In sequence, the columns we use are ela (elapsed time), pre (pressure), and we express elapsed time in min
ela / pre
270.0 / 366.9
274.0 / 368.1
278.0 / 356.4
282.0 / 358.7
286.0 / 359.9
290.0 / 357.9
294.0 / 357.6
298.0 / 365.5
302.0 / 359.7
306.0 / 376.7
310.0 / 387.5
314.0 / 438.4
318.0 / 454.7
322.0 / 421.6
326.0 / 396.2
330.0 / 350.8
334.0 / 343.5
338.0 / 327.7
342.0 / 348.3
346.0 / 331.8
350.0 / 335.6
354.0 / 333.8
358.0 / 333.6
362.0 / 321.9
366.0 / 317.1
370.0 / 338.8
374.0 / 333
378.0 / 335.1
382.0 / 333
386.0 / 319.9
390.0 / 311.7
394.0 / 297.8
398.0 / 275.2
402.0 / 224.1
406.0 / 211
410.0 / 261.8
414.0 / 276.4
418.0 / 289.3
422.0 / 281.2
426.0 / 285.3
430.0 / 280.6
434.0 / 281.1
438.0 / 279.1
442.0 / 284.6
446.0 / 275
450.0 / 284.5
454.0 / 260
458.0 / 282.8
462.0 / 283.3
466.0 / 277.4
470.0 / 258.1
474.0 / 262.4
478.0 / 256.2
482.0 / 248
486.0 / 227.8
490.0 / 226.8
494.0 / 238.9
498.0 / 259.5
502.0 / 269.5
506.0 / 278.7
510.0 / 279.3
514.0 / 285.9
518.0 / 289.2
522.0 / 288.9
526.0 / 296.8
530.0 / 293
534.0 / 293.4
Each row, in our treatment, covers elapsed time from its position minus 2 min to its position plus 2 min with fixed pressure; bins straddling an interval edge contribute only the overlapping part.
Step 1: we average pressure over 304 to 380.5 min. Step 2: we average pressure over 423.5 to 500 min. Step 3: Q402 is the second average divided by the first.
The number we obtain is 0.74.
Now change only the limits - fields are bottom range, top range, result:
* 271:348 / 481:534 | 0.72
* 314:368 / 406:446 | 0.77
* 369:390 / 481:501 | 0.73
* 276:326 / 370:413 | 0.76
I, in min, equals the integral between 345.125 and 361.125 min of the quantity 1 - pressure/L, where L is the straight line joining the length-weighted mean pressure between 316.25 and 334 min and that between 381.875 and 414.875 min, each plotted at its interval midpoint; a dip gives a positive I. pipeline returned 0.8 min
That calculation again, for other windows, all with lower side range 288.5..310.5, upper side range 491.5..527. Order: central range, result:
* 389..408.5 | 3.7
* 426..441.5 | 1.3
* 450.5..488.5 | 3.9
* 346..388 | 0.8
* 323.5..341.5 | -0.2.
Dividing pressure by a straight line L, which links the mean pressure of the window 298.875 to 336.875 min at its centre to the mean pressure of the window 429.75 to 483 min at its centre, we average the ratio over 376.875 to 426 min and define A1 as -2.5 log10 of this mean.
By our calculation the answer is 0.128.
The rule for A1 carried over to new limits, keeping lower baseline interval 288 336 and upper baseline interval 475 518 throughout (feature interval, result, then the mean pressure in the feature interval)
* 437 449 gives 0.06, 280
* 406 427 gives 0.15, 272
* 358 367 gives 0.09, 323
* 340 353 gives 0.07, 338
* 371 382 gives 0.02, 334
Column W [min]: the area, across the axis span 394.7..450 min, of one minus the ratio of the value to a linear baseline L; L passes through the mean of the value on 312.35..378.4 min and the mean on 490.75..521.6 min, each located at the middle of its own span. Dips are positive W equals 7.7 min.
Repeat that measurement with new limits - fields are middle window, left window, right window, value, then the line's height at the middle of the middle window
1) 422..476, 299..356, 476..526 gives 3.54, 296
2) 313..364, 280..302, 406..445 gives -4.92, 330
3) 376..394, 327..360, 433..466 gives -0.34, 316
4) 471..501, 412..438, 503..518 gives 3.71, 282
